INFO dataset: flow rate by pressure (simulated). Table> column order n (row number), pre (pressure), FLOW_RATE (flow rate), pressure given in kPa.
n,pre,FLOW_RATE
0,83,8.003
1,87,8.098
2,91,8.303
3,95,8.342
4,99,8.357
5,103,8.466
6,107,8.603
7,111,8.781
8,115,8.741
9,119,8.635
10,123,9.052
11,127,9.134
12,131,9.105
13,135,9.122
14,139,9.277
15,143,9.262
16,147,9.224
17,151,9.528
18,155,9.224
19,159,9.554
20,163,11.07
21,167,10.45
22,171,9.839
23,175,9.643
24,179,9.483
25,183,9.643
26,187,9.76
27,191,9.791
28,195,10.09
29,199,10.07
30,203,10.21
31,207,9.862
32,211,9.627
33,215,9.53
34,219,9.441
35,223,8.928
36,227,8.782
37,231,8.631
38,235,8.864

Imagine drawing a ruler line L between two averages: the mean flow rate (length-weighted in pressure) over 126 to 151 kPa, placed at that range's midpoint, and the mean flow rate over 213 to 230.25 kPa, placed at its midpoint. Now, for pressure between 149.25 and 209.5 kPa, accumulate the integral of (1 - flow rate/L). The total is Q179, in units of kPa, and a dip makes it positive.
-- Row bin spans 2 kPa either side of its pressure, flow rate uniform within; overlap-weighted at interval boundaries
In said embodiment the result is -4.6 kPa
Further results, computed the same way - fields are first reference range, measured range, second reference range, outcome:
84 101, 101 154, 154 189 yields -0.16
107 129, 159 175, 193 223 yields -1.53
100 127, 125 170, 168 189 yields -1.45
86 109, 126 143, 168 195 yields -0.37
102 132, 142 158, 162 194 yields 0.15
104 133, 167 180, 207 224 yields -0.84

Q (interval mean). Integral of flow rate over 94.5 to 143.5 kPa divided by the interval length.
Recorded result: 8.84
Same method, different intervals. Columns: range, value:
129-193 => 9.62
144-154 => 9.35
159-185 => 9.99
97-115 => 8.57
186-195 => 9.85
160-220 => 9.9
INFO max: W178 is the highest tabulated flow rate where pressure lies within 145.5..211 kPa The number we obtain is 11.07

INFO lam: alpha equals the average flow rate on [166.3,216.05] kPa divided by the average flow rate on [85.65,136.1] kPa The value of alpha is 1.1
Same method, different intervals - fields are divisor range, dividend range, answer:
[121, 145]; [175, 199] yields 1.07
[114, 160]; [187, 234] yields 1.04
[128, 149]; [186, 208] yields 1.09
